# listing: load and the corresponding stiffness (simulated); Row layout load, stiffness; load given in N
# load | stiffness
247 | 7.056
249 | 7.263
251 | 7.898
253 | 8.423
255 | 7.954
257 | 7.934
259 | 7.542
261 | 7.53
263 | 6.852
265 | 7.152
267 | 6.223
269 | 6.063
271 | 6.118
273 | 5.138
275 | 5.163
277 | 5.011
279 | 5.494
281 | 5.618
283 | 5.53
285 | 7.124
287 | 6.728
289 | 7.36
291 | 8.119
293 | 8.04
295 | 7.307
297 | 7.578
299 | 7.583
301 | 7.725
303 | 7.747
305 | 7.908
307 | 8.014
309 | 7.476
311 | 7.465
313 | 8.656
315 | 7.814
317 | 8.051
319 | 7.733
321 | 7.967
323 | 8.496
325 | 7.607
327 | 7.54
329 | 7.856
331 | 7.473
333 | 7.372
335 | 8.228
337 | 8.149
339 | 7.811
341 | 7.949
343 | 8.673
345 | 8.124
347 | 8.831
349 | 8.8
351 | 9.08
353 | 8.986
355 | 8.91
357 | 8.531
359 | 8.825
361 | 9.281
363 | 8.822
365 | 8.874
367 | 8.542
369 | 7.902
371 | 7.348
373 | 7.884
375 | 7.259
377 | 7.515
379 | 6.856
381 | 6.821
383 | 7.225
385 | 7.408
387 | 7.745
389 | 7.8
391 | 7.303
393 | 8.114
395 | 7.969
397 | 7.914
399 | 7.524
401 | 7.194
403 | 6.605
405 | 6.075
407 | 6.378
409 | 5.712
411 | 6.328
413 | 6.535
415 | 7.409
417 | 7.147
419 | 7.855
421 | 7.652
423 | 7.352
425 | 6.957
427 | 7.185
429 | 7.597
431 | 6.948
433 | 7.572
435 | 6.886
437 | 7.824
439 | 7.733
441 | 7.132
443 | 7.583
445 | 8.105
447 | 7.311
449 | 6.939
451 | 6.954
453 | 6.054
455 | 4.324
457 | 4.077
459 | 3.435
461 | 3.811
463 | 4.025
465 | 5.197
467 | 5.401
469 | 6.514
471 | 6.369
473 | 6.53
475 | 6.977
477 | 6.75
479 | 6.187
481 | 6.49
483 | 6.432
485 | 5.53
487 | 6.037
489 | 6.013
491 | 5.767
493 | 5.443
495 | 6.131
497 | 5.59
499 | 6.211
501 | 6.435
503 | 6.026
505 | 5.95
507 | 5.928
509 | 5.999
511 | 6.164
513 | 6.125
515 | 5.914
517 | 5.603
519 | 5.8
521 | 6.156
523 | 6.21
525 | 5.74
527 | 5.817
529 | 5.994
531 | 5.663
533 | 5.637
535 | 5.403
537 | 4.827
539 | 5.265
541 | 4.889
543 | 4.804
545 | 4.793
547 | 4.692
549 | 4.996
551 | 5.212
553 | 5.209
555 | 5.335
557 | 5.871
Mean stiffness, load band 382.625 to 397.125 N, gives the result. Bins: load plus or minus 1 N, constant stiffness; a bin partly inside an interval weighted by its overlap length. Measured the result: 7.69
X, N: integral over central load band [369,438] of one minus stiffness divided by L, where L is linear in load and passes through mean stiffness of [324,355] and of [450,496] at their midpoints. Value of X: -2.7 N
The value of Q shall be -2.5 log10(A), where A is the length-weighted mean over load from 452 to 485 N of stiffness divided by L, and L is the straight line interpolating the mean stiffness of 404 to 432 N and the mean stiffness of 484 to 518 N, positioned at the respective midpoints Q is 0.14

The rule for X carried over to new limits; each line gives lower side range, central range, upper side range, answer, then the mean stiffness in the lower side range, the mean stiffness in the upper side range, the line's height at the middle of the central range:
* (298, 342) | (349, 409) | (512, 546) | -4.8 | 7.85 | 5.57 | 7.2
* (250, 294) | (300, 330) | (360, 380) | -2.2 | 6.77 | 8.03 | 7.32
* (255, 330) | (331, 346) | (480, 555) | -2.5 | 7.18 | 5.69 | 6.88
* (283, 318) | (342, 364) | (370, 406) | -3.9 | 7.63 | 7.36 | 7.47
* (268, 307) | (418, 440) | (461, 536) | -4.4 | 6.74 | 5.92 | 6.19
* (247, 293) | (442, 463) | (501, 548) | 0.7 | 6.77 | 5.64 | 5.96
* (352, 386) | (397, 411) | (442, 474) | 1.0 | 8.06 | 5.79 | 7.17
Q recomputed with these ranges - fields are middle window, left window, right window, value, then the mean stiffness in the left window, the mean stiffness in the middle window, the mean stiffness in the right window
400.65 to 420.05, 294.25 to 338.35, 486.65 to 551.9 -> 0.017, 7.81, 6.71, 5.67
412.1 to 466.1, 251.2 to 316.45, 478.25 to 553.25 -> -0.067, 7.09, 6.58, 5.72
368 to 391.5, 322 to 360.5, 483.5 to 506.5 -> 0.039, 8.29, 7.42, 5.93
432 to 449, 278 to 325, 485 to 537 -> -0.168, 7.46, 7.48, 5.88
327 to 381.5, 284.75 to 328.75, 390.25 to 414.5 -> -0.114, 7.74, 8.17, 6.98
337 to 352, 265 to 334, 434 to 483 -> -0.223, 7.15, 8.45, 6.2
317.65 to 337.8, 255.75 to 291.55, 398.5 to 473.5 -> -0.205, 6.47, 7.84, 6.53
